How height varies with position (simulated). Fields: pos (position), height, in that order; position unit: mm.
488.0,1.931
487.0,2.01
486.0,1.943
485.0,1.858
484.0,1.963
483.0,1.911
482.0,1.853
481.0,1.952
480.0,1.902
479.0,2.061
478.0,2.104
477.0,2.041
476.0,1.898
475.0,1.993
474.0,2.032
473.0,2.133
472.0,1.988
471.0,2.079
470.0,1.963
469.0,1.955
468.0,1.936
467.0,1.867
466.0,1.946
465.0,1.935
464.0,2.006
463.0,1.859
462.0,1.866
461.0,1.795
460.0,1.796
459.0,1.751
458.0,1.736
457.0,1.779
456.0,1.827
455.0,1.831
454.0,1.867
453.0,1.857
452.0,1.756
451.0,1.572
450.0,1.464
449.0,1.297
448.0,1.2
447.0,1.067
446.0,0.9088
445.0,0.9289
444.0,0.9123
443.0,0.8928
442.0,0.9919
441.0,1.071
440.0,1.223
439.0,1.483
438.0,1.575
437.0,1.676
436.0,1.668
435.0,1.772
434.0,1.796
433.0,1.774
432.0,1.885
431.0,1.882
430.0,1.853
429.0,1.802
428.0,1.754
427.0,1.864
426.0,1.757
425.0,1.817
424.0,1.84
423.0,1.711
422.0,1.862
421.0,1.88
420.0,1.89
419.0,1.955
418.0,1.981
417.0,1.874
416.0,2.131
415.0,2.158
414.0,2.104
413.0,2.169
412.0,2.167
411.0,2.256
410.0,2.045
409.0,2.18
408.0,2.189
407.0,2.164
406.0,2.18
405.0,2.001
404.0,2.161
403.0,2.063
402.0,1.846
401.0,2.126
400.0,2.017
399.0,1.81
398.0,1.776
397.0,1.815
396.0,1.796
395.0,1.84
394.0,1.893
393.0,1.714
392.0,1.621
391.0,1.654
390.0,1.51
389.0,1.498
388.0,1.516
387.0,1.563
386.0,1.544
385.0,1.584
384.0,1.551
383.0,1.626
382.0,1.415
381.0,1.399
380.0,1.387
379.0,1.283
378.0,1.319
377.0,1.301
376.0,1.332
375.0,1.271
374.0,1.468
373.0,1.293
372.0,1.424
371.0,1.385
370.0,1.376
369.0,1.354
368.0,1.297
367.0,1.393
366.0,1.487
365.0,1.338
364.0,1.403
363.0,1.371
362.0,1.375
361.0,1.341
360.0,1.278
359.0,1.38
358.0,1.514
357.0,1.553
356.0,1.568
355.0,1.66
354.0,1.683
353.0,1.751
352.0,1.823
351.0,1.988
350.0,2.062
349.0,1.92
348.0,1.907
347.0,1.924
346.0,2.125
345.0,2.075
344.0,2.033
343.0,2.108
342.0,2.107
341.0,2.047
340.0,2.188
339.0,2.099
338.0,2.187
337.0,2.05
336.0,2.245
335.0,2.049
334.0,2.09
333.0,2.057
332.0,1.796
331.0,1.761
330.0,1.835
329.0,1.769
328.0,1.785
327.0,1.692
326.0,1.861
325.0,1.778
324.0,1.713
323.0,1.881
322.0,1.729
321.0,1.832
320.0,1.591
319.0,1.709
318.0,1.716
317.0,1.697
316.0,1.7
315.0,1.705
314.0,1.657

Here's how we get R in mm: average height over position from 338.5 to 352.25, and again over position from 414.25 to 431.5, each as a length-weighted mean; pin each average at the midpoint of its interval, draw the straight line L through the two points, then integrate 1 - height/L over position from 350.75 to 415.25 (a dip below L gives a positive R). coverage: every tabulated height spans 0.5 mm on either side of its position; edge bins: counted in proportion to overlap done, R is 9.64 mm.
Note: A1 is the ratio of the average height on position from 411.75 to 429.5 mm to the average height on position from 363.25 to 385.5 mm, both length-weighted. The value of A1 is 1.4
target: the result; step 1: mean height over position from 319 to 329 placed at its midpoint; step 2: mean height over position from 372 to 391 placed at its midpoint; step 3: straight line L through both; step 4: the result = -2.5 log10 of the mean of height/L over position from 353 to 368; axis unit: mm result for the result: 0.07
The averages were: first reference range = 1.76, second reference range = 1.44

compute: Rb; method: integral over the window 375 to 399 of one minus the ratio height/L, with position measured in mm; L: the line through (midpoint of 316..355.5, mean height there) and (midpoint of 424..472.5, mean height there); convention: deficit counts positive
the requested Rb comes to 3.04 mm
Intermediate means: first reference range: 1.9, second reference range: 1.65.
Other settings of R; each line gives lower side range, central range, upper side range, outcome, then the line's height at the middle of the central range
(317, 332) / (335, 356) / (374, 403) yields -3.4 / 1.71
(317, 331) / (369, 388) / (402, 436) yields 4.6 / 1.87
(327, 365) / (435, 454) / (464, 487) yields 5.9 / 1.94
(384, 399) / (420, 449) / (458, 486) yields 4.4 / 1.81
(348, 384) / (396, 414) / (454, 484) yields -4.3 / 1.65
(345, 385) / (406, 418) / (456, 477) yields -2.9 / 1.71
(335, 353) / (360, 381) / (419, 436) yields 6.5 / 1.97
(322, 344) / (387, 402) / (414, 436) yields 1.1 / 1.9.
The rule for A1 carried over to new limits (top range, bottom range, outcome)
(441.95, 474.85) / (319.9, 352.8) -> 0.86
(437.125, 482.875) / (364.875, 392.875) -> 1.17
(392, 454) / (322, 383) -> 1.04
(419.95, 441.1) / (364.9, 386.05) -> 1.24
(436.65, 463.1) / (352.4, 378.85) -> 1.04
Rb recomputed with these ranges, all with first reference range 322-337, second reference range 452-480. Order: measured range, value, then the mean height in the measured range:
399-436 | -1.1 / 1.96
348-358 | 0.6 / 1.77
